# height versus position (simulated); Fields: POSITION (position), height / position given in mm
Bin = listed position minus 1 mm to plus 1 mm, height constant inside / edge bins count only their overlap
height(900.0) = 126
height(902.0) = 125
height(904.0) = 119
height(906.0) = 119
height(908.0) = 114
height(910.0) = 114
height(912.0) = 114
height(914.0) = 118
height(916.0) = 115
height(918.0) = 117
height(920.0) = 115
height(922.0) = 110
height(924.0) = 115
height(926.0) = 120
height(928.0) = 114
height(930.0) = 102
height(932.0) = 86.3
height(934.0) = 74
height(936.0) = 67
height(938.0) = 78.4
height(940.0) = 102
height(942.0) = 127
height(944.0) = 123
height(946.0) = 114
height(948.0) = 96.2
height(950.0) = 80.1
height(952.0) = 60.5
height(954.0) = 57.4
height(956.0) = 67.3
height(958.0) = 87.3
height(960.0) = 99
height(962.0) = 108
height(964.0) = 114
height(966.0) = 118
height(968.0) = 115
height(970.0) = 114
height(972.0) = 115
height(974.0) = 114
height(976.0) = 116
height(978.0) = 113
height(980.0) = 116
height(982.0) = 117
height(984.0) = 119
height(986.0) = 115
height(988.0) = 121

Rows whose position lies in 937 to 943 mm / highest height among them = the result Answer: 127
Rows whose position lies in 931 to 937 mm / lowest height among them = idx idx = 67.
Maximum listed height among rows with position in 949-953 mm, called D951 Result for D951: 80.1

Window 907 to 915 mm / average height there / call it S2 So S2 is 115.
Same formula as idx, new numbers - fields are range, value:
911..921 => 114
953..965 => 57.4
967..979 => 113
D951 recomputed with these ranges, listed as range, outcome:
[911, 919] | 118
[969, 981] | 116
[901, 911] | 125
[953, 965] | 114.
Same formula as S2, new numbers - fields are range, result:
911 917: 116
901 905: 122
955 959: 77.3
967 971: 114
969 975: 114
